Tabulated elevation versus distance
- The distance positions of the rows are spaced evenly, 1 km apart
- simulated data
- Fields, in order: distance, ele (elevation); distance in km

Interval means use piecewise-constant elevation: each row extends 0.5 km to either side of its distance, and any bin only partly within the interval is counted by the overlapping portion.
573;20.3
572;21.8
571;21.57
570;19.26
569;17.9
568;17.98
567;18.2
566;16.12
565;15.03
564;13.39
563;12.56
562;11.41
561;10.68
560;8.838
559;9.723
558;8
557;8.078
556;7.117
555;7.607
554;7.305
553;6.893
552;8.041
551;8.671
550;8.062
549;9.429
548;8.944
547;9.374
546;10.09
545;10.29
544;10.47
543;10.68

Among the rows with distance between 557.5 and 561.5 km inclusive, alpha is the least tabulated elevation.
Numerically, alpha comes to 8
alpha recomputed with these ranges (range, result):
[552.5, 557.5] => 6.893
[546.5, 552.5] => 8.041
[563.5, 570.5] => 13.39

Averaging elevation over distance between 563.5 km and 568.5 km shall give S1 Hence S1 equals 16.1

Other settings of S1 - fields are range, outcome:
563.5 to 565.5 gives 14.2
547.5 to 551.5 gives 8.78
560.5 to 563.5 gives 11.5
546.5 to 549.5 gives 9.25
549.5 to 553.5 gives 7.92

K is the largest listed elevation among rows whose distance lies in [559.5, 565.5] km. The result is 15.03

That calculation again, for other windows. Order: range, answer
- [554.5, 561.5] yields 10.68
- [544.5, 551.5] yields 10.29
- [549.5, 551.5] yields 8.671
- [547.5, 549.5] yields 9.429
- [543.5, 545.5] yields 10.47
